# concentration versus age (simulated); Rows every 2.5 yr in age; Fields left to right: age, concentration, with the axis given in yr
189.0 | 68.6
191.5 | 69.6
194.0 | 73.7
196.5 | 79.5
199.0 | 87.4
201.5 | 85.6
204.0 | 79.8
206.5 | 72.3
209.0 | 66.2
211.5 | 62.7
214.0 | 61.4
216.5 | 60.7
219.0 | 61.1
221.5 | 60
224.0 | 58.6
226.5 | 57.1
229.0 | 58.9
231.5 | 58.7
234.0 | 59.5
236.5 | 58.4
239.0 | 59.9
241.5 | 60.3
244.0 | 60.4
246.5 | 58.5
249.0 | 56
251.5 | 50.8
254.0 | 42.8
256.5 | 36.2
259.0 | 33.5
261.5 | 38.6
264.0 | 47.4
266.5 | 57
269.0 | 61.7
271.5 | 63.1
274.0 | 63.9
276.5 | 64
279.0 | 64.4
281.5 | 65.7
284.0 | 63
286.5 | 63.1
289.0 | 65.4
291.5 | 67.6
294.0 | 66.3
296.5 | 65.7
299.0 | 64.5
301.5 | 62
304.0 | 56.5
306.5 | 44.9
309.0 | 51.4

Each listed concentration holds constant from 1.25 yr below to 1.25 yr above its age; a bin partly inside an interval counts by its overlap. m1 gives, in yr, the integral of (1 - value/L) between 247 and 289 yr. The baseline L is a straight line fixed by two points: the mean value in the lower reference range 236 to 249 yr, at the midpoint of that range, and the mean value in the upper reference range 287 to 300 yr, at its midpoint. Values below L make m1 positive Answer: 5.2 yr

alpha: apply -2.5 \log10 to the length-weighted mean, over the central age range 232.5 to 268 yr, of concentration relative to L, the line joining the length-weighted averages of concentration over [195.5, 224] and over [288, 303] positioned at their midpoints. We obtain 0.30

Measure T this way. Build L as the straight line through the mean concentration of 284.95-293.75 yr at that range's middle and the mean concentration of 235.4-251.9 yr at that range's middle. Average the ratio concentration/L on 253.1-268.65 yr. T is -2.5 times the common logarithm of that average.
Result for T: 0.36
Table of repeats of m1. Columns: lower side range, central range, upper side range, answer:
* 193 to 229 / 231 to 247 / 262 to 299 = 1.60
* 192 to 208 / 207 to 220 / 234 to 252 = 1.70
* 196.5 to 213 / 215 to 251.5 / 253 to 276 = 2.48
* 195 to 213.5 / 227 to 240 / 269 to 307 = 2.23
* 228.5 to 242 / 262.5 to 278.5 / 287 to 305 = 0.69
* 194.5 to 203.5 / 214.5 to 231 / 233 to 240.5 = 2.07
